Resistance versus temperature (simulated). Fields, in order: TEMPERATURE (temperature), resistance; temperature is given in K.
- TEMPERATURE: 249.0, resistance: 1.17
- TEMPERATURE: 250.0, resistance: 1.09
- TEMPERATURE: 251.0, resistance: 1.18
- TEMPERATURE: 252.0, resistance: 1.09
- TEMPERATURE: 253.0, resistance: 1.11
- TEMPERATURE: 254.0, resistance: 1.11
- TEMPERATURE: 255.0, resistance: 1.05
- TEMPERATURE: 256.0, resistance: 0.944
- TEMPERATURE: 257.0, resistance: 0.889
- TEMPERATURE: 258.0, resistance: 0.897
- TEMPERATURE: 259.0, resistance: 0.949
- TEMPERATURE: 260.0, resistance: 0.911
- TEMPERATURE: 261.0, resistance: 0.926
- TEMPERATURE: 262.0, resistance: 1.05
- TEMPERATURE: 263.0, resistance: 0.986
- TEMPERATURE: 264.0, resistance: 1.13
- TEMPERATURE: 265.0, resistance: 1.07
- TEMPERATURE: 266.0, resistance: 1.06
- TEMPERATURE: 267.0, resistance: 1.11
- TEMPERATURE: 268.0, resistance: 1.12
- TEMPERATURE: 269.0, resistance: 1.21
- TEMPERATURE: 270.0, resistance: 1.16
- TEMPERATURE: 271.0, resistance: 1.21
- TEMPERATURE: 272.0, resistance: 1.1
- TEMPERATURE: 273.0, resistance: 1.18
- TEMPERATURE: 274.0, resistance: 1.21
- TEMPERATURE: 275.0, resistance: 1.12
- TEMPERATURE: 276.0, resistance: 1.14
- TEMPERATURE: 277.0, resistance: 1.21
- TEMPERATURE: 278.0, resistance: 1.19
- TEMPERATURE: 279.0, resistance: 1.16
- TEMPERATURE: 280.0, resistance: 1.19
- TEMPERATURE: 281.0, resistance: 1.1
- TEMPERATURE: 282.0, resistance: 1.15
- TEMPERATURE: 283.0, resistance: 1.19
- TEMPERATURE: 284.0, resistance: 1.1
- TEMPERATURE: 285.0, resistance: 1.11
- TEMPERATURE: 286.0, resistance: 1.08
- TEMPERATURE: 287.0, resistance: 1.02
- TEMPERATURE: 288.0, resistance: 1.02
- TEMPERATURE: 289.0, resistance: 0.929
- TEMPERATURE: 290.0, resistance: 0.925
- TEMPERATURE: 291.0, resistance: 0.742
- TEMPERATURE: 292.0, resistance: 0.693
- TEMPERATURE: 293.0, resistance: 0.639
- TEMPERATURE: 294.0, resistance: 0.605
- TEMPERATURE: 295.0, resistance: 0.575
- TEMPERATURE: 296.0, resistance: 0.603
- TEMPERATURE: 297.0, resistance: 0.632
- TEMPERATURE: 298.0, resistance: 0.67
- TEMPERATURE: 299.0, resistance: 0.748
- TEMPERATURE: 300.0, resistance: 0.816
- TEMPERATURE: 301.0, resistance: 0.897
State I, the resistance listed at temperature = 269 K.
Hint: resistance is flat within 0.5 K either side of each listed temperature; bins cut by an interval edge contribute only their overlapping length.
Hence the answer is 1.21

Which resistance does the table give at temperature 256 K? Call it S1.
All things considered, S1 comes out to 0.944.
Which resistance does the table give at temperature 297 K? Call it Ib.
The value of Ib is 0.632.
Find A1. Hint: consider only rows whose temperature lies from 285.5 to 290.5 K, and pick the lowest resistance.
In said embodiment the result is 0.925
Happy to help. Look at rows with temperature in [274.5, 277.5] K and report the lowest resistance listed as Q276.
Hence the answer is 1.12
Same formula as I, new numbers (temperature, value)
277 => 1.21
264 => 1.13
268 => 1.12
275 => 1.12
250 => 1.09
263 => 0.986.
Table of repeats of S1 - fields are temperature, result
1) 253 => 1.11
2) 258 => 0.897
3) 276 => 1.14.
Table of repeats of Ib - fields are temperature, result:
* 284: 1.1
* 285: 1.11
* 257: 0.889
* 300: 0.816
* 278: 1.19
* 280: 1.19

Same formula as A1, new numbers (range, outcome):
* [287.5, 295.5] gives 0.575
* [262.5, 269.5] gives 0.986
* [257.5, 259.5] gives 0.897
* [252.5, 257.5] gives 0.889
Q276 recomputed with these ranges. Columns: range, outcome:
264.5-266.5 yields 1.06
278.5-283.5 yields 1.1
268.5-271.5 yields 1.16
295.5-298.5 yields 0.603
